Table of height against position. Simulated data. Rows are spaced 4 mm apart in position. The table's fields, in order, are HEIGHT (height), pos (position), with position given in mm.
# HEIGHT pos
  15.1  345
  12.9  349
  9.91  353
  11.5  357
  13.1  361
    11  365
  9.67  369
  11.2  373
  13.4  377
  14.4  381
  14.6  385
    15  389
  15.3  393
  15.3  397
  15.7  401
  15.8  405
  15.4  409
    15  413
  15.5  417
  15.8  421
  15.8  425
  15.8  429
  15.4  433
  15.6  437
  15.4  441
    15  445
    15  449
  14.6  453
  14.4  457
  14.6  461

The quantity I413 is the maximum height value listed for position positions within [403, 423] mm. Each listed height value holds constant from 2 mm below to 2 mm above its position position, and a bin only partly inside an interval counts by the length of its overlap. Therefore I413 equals 15.8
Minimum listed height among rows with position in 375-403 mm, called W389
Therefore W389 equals 13.4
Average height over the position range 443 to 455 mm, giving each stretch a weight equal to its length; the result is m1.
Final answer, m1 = 14.9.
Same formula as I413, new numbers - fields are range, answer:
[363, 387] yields 14.6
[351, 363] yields 13.1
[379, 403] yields 15.7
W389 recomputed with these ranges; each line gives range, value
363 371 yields 9.67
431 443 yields 15.4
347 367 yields 9.91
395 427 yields 15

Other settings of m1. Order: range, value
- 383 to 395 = 15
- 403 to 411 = 15.6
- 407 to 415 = 15.2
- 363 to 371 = 10.3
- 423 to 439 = 15.7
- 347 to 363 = 11.9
